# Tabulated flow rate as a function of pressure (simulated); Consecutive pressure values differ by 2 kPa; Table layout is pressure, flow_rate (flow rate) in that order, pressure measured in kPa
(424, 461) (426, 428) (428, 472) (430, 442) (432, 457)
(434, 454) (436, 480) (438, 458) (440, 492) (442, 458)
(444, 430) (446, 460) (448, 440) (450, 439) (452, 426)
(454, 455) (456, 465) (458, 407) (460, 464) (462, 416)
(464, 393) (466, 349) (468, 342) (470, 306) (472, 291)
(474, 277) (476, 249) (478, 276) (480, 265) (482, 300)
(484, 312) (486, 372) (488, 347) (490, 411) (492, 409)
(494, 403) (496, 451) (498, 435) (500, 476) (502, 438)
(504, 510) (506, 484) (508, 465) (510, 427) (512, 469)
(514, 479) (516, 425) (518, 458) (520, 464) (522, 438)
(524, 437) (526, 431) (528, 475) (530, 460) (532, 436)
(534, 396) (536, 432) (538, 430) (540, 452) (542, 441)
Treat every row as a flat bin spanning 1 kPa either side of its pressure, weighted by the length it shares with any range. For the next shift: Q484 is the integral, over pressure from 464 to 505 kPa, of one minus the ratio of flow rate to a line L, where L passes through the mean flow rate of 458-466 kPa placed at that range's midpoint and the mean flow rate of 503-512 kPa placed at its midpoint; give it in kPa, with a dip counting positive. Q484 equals 7.56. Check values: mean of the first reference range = 413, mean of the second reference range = 471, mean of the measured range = 362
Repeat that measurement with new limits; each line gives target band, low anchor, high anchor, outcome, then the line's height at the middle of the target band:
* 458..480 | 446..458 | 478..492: 3.1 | 388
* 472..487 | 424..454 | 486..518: 5.1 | 445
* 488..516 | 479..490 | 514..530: -4.5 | 385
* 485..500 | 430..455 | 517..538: 1.3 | 447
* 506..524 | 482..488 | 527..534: -2.0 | 410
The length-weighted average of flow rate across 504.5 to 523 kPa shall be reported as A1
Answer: 458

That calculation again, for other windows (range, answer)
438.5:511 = 399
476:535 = 416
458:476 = 352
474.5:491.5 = 318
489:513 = 448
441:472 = 413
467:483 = 288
